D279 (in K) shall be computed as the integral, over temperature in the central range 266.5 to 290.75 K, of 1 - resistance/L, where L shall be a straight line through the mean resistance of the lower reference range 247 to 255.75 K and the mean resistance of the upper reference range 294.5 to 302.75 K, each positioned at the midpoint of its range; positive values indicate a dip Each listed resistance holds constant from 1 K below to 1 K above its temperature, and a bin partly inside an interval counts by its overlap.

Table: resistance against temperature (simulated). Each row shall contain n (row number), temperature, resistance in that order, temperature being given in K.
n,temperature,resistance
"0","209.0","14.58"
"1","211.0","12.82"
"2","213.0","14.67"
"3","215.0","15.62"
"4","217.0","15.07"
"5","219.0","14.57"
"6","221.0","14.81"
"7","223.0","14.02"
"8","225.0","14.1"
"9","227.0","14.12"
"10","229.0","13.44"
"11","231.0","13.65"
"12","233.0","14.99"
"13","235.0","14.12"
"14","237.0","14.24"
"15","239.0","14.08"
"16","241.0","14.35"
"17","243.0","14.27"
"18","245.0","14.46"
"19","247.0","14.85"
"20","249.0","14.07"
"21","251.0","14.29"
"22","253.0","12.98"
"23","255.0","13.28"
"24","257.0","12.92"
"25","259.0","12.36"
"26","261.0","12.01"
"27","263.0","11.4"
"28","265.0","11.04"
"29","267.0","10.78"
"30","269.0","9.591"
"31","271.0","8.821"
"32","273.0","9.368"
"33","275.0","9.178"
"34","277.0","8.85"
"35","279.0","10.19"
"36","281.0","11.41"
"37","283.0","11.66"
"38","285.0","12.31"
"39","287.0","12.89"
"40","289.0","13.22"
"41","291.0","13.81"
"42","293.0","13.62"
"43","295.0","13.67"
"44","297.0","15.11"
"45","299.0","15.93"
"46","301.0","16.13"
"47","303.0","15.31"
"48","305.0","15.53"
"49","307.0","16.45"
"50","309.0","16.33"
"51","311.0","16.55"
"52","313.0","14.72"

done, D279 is 6.5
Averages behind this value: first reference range 13.8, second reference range 15.3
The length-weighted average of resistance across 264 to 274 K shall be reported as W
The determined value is 9.92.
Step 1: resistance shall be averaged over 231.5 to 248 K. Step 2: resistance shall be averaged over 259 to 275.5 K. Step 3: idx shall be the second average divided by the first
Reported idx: 0.7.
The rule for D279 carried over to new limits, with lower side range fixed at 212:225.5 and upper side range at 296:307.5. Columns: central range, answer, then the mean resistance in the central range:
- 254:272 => 4.6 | 11.4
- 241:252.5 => 0.6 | 14.3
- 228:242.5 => 0.8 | 14.1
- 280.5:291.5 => 2.1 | 12.5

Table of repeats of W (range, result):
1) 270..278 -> 9.05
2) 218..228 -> 14.3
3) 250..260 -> 13.2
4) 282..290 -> 12.5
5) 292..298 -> 14.1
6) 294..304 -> 15.2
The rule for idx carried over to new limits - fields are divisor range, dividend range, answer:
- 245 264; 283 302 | 1.06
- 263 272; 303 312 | 1.58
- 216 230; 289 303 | 1.02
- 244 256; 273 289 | 0.78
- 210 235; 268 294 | 0.78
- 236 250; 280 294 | 0.89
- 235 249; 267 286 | 0.71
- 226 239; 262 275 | 0.72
